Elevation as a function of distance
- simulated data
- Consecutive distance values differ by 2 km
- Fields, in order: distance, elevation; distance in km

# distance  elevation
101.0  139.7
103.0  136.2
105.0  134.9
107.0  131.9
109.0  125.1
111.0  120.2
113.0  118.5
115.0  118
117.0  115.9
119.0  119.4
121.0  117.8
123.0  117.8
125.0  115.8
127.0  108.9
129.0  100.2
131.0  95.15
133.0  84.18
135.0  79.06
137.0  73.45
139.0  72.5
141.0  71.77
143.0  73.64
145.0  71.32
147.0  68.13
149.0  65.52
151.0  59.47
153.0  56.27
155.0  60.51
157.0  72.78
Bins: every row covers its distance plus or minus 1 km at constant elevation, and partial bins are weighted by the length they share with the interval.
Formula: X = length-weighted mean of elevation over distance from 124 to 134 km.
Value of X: 101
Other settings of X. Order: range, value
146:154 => 62.3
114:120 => 118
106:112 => 126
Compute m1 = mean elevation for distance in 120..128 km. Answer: 115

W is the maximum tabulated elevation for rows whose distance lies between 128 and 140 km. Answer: 100.2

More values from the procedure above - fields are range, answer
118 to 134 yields 119.4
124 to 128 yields 115.8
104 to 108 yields 134.9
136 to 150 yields 73.64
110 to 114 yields 120.2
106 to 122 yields 131.9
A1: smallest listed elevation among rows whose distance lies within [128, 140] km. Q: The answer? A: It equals 72.5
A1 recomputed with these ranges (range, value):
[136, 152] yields 59.47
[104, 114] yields 118.5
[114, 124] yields 115.9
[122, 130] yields 100.2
